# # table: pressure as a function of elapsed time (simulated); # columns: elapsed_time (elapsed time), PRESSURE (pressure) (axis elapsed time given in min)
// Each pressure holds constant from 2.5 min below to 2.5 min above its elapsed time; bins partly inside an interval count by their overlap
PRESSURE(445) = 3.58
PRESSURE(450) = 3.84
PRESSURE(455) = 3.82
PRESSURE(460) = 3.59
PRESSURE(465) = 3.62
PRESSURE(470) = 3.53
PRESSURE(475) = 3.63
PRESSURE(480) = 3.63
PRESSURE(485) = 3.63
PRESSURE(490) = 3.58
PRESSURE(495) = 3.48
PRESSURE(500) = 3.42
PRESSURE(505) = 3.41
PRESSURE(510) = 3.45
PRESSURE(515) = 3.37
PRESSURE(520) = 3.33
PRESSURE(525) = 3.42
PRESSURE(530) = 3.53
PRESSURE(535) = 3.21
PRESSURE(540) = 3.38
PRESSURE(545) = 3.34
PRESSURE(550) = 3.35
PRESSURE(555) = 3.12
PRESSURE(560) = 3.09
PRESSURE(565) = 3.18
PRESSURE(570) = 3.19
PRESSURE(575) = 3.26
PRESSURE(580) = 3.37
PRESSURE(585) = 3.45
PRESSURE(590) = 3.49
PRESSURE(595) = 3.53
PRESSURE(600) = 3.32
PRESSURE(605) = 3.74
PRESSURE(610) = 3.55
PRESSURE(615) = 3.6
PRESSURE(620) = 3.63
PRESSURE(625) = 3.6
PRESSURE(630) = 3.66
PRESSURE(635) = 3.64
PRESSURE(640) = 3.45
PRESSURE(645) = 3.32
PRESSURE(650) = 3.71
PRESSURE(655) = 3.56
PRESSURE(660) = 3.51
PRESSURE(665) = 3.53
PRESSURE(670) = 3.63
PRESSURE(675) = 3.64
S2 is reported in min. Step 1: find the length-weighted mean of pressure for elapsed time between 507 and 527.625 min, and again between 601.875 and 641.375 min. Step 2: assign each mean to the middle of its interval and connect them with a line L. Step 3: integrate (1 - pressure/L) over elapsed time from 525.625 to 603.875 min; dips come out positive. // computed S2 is 3.6 min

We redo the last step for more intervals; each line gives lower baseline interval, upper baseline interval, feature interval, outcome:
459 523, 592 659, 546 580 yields 3.08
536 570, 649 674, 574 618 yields -1.47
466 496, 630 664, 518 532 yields 0.58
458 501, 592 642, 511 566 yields 4.05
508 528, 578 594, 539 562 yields 1.13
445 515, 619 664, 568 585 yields 1.27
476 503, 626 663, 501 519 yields 0.74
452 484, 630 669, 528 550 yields 1.48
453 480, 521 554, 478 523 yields 0.35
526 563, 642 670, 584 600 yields -0.34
